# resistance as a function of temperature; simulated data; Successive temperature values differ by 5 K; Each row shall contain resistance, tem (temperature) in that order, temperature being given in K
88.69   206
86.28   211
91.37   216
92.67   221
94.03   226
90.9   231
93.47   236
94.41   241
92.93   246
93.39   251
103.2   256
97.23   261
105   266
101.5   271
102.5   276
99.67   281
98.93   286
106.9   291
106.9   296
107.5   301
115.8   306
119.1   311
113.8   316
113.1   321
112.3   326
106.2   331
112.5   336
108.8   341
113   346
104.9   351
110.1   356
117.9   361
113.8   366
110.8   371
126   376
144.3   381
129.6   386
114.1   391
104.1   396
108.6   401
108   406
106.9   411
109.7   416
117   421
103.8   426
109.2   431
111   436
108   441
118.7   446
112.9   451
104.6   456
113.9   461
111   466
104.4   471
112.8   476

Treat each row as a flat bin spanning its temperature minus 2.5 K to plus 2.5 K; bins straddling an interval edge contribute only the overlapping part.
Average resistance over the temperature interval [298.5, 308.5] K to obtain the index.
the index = 112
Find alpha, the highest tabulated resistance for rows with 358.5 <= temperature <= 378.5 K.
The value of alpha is 126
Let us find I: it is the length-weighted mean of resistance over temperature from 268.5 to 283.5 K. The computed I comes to 101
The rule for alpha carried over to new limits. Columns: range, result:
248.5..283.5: 105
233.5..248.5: 94.41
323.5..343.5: 112.5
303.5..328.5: 119.1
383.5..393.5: 129.6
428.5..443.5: 111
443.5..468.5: 118.7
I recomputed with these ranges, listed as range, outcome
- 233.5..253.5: 93.5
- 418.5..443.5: 110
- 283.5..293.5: 103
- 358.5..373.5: 114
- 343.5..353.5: 109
